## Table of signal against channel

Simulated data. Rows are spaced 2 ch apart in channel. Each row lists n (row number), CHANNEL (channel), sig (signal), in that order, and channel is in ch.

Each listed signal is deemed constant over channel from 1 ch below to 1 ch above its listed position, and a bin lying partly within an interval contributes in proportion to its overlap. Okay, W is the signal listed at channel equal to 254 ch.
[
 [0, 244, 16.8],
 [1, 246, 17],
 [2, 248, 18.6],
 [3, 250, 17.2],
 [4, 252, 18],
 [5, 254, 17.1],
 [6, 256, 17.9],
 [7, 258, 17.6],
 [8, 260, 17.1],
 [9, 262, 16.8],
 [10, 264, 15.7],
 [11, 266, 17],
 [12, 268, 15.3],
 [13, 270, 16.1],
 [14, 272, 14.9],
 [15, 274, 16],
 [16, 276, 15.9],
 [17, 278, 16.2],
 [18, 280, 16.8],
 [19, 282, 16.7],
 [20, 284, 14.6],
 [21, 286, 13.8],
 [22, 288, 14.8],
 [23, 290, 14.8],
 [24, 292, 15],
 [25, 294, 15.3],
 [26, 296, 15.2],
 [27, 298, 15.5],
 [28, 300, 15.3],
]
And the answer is 17.1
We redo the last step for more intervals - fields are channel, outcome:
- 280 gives 16.8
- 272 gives 14.9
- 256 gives 17.9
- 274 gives 16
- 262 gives 16.8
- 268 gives 15.3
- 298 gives 15.5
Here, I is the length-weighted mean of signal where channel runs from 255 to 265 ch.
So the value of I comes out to 17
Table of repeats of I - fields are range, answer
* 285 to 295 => 14.7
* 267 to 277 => 15.6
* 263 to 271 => 16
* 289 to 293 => 14.9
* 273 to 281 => 16.2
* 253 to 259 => 17.5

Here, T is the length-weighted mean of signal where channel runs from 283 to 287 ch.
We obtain 14.2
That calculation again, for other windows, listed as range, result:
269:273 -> 15.5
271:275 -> 15.4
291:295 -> 15.2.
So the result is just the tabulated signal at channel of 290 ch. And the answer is 14.8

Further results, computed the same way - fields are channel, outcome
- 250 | 17.2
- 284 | 14.6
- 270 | 16.1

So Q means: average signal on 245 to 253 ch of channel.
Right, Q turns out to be 17.7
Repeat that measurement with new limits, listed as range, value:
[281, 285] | 15.6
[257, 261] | 17.4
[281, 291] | 14.9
